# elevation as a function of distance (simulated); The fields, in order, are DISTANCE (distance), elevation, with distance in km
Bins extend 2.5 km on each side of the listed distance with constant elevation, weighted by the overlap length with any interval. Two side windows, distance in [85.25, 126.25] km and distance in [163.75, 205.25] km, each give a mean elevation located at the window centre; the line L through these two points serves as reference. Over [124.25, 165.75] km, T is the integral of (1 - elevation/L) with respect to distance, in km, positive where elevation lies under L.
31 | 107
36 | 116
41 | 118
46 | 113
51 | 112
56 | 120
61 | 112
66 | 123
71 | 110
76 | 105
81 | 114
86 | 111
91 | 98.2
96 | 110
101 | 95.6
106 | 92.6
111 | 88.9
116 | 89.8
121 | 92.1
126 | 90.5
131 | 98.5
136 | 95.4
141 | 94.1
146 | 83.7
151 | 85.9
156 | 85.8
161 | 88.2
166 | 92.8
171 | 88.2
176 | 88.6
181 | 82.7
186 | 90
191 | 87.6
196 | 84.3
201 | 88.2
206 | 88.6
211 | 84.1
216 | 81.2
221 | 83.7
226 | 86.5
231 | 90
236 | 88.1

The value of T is 0.7 km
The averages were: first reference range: 96.2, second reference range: 87.8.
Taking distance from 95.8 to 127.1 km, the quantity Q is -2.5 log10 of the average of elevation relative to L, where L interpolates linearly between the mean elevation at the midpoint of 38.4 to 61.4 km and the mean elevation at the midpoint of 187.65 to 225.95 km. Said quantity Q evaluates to 0.12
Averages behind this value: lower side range 115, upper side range 85.6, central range 93.2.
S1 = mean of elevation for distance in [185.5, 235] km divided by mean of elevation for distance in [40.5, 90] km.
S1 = 0.76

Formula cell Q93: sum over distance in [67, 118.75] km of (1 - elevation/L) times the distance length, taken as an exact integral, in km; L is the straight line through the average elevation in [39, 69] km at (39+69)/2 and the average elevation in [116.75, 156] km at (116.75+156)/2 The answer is 1.2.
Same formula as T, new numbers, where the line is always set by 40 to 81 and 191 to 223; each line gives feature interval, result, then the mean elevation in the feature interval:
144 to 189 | 2.77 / 87.4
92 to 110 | 1.30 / 98.4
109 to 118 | 1.24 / 89.3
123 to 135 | 0.71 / 94.5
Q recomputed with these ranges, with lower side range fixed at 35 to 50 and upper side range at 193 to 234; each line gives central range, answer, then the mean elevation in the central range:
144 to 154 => 0.144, 84.9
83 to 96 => 0.012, 106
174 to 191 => 0.049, 87.1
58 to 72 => -0.041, 116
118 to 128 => 0.115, 91.3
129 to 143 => 0.036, 96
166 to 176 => 0.044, 89.5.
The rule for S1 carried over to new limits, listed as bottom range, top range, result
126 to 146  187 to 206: 0.93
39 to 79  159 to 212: 0.77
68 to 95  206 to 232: 0.79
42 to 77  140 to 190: 0.77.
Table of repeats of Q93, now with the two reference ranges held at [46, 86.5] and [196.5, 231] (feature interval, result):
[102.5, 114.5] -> 1.6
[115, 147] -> 2.8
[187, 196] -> 0.3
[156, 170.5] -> 0.9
